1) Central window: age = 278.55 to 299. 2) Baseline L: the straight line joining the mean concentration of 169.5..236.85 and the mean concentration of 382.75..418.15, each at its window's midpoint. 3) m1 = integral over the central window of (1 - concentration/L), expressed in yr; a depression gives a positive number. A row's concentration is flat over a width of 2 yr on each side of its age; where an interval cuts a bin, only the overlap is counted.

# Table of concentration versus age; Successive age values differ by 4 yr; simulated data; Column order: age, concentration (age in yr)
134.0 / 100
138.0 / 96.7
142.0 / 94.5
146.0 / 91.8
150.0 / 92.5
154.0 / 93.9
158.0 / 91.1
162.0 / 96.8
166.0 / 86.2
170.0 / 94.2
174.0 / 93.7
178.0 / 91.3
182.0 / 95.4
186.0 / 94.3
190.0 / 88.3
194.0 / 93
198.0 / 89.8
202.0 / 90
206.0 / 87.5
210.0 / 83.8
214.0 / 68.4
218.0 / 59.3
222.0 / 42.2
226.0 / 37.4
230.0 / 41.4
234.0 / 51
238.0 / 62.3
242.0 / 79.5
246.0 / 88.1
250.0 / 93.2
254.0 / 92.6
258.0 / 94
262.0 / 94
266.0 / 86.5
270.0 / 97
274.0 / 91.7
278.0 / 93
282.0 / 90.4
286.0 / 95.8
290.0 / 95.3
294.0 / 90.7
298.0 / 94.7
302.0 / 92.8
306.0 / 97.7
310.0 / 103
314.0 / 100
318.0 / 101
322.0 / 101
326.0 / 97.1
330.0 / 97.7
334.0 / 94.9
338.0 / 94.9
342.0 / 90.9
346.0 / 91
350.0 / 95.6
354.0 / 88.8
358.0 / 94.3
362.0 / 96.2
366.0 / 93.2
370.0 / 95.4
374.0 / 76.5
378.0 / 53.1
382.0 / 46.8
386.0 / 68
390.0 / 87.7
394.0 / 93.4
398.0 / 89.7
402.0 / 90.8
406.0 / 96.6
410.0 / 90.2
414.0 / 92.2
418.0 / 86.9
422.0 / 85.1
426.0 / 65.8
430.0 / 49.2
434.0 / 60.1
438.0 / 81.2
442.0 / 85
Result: -3.2 yr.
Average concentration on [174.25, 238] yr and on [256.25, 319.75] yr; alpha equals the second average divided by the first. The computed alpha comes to 1.3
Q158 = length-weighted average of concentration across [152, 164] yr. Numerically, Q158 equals 93.9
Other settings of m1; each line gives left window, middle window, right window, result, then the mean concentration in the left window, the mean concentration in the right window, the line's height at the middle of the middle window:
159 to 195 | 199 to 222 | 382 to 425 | 4.1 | 92.5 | 85.6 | 91.5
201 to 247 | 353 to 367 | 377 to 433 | -3.4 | 64.9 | 78.4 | 75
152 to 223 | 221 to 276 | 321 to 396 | 6.9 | 86.1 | 87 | 86.4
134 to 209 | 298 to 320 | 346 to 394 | -3.4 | 92.4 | 82.3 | 85.4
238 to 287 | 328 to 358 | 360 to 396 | -4.1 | 90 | 78.9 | 82.3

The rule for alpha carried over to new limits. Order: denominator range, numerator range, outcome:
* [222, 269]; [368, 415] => 1.11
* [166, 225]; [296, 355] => 1.16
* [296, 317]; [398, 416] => 0.94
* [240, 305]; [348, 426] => 0.92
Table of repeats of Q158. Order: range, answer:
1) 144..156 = 92.7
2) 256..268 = 91.5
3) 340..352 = 92.5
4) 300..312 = 97.8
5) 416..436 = 69.4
